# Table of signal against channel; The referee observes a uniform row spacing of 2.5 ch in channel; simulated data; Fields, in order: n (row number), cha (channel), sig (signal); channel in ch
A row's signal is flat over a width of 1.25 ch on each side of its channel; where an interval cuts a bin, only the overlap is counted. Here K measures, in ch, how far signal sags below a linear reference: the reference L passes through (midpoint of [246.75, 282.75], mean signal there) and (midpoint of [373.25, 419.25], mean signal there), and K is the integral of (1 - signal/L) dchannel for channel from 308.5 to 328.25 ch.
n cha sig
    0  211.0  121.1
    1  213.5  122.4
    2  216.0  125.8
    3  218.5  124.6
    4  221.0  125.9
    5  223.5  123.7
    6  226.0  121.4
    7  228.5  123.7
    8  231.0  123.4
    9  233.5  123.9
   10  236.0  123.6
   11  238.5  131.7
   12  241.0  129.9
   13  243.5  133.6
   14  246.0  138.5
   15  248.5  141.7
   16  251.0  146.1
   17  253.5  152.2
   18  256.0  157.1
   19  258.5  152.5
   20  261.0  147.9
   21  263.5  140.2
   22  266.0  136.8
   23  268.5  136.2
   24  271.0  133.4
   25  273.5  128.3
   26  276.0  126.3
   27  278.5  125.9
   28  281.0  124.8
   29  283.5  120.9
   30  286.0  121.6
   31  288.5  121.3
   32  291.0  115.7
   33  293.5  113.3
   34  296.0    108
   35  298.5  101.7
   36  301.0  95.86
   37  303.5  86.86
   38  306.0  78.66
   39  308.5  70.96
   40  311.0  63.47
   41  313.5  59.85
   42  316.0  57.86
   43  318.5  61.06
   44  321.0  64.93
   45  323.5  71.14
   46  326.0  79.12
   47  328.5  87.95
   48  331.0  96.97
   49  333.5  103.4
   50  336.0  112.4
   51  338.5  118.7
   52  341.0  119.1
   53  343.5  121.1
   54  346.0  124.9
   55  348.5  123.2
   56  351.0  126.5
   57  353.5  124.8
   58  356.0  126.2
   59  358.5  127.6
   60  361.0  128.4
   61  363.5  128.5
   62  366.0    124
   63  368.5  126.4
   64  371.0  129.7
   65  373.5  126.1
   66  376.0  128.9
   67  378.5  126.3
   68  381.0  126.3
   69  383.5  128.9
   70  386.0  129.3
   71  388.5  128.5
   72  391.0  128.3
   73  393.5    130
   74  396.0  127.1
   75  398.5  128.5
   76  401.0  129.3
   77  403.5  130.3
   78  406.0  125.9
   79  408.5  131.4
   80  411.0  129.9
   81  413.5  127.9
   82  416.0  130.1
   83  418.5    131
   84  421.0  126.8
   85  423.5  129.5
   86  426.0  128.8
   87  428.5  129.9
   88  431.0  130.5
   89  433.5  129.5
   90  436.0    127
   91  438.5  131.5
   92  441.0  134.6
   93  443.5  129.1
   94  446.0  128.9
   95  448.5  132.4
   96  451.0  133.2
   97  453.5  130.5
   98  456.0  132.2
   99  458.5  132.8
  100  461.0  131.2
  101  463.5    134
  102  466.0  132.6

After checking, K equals 10.0 ch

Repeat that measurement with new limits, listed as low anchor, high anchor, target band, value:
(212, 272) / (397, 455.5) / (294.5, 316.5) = 8.5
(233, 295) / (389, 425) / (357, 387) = 0.6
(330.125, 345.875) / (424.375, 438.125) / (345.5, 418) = -4.2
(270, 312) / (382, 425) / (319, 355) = 3.8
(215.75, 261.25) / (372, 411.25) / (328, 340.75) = 2.4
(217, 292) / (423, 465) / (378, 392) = 0.3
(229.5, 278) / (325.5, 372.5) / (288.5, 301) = 1.9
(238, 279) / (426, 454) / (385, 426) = 1.0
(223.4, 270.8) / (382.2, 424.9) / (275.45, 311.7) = 7.8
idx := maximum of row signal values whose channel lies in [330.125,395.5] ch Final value 130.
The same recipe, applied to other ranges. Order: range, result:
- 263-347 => 140.2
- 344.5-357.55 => 126.5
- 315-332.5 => 96.97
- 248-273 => 157.1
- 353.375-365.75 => 128.5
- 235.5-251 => 146.1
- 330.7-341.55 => 119.1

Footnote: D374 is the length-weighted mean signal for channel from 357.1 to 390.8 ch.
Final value 128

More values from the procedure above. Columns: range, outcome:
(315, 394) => 114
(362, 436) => 129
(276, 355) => 101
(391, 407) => 129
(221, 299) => 130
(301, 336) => 77.6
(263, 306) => 118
